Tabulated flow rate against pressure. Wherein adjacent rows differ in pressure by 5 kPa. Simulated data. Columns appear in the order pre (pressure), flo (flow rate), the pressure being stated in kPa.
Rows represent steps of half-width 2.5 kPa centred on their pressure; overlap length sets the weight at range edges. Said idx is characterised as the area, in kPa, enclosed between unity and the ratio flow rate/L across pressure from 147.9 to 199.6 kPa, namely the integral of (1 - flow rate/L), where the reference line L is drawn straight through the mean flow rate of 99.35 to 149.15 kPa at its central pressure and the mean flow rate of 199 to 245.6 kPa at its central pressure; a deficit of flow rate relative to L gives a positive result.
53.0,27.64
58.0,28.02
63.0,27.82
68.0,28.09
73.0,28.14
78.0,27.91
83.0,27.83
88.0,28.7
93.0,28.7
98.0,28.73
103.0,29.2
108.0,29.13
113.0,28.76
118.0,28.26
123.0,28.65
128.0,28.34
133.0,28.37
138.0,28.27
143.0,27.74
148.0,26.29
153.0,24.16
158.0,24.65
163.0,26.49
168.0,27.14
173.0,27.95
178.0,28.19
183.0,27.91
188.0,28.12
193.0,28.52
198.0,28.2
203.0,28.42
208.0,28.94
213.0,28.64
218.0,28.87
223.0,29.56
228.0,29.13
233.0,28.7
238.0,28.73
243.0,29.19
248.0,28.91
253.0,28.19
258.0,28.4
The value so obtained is 2.8 kPa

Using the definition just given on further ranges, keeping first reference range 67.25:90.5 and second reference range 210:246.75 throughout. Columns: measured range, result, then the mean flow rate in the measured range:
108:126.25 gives -0.18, 28.6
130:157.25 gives 1.58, 26.8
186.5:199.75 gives 0.22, 28.3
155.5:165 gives 1.02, 25.5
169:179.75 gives 0.28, 27.9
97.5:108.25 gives -0.30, 29.1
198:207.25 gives 0.12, 28.5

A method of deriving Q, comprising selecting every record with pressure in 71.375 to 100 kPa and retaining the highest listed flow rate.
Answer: 28.73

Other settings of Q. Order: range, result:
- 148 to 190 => 28.19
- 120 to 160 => 28.65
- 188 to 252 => 29.56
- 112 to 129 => 28.76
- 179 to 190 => 28.12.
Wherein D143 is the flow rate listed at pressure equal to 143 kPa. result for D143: 27.74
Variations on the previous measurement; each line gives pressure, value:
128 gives 28.34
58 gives 28.02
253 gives 28.19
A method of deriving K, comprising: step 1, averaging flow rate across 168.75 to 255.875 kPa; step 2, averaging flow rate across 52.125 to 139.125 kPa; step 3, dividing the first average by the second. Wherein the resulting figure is 1.01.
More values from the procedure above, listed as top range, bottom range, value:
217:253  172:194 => 1.03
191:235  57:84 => 1.03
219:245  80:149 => 1.02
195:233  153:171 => 1.11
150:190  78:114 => 0.94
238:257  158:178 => 1.06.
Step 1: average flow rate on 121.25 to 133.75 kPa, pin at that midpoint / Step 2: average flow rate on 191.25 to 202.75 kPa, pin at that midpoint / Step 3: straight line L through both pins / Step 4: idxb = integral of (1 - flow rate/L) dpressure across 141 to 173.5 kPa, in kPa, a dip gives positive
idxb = 2.50 kPa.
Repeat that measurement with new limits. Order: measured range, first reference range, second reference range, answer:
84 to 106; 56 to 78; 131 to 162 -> -1.0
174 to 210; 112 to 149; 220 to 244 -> 0.5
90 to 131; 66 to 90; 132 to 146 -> -0.9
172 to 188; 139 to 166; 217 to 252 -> -0.6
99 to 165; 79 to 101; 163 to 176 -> 0.7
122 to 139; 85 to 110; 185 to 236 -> 0.2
